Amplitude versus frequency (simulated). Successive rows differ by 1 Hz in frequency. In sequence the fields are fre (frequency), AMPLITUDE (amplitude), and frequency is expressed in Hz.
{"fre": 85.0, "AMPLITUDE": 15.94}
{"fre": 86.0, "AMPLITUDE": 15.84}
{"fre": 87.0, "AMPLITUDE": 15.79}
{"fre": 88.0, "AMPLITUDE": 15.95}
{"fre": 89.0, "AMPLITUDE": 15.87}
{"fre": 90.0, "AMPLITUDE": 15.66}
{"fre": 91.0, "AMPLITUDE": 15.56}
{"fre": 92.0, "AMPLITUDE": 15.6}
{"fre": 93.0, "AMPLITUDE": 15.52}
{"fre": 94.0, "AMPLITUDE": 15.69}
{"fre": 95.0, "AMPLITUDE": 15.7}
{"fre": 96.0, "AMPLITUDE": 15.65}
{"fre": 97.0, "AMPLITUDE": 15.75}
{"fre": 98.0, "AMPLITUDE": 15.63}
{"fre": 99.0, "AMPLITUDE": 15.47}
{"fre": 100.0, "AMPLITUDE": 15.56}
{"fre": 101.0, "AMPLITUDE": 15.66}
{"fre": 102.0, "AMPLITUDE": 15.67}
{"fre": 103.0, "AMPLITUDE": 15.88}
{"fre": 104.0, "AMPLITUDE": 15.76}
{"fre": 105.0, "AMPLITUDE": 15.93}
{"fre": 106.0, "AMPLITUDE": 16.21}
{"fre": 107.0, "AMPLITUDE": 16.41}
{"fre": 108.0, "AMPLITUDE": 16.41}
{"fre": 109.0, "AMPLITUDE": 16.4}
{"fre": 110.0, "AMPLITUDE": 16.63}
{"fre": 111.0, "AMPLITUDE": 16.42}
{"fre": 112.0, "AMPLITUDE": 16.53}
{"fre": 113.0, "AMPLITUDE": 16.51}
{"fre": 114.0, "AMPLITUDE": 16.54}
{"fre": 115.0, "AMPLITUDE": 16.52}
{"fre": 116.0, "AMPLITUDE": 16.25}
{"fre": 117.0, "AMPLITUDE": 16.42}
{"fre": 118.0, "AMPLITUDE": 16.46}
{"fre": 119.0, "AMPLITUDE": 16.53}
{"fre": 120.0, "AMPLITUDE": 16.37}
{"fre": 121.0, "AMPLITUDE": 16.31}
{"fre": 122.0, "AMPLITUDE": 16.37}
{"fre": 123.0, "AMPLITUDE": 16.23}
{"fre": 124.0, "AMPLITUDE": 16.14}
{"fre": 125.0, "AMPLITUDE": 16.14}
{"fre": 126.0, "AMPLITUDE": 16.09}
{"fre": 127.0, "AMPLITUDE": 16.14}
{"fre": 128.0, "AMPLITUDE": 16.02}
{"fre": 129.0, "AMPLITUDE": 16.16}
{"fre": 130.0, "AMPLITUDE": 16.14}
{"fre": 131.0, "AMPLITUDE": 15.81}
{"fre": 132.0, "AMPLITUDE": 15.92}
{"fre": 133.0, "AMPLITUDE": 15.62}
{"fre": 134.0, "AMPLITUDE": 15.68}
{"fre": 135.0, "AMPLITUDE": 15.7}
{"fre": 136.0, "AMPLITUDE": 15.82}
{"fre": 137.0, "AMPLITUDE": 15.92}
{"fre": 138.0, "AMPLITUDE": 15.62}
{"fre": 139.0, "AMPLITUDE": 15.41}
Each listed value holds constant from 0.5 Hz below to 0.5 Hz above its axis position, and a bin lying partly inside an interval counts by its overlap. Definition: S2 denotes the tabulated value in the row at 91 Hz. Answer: 15.56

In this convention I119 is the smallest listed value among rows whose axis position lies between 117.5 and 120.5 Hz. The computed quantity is 16.37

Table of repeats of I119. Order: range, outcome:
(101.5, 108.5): 15.67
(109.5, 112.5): 16.42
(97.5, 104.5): 15.47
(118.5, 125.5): 16.14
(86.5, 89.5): 15.79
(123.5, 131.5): 15.81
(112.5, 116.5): 16.25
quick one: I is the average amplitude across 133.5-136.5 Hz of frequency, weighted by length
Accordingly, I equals 15.7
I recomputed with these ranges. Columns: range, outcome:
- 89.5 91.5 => 15.6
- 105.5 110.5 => 16.4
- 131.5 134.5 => 15.7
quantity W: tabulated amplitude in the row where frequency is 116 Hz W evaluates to 16.25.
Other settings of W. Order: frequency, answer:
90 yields 15.66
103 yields 15.88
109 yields 16.4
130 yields 16.14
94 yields 15.69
